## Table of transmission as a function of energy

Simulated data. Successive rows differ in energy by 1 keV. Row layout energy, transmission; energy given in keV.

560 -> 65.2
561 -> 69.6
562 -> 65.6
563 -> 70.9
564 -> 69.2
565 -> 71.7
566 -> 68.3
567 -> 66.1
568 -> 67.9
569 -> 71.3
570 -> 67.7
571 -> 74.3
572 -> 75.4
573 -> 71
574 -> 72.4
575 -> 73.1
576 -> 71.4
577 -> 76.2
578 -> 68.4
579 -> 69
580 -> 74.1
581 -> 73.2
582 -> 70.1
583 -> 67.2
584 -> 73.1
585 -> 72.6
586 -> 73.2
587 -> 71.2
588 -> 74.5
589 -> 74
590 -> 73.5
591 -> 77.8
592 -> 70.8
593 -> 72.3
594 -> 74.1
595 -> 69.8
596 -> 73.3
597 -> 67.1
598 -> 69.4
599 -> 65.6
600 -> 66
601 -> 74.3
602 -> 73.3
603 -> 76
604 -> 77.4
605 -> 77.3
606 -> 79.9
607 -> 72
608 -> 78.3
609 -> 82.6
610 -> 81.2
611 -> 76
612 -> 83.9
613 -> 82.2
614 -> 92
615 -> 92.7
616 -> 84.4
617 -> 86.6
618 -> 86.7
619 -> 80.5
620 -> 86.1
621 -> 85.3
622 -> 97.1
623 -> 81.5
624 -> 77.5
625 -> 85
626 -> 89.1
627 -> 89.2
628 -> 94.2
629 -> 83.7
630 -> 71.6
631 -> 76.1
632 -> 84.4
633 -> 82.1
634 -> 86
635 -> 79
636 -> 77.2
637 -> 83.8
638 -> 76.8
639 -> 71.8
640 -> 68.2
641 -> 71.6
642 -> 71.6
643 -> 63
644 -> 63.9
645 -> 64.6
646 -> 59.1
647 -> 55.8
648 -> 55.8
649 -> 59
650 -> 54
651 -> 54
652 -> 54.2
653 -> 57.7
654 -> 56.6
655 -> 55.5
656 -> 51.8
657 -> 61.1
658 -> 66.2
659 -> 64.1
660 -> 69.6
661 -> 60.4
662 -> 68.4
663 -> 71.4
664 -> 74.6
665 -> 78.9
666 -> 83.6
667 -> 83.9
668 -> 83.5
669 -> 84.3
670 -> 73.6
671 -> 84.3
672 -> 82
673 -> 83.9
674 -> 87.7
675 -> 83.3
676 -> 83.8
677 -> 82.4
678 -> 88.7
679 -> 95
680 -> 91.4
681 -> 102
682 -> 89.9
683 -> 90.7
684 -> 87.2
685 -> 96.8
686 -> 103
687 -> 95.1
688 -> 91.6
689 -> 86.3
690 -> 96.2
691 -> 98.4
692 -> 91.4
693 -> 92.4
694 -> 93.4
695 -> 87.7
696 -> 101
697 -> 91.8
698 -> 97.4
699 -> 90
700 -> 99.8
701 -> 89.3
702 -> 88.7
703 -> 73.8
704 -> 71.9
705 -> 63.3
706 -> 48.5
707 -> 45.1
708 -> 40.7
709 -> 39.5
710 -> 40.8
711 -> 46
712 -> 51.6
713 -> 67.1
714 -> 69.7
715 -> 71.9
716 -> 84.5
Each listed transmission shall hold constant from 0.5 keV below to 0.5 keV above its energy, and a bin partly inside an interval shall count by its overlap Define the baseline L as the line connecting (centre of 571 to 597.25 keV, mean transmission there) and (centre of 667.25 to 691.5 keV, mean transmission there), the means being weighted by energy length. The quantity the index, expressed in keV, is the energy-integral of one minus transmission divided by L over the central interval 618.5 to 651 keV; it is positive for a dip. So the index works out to 2.2 keV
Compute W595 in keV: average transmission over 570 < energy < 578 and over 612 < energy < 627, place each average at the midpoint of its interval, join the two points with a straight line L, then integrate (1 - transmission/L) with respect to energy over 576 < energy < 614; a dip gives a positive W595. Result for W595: 2.4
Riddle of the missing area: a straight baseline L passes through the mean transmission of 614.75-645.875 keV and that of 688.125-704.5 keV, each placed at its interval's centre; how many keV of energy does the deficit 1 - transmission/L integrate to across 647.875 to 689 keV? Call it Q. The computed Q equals 4.5 keV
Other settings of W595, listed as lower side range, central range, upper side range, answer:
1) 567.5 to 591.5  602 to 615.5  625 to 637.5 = -0.38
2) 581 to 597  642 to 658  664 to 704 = 4.73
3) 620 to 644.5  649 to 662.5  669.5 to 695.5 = 4.00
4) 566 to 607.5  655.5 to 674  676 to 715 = 1.04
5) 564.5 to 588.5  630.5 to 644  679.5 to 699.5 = 1.21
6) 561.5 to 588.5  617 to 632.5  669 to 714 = -1.88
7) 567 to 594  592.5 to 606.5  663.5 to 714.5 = 0.21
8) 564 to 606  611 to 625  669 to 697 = -1.33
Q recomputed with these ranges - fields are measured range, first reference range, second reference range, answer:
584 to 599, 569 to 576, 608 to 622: 1.08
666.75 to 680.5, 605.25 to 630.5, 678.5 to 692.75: 1.09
